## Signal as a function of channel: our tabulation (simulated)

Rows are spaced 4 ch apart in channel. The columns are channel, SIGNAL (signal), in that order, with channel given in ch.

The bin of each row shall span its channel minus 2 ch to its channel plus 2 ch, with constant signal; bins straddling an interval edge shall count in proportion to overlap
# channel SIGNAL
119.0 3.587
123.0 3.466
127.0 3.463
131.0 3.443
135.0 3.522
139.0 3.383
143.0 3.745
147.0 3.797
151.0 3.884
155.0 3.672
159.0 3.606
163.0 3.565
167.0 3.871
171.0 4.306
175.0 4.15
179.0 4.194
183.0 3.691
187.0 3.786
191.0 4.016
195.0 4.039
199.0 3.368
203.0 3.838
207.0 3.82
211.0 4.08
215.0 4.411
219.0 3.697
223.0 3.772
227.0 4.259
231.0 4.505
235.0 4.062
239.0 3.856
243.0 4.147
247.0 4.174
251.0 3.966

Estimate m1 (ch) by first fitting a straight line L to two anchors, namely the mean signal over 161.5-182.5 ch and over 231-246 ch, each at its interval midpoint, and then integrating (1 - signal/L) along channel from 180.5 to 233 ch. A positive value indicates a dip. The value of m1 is 1.37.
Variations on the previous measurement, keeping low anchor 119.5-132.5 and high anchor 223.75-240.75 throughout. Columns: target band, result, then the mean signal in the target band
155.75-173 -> -0.5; 3.83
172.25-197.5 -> -0.9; 3.98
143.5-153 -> -0.6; 3.83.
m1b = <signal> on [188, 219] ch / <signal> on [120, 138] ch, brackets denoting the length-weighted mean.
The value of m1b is 1.13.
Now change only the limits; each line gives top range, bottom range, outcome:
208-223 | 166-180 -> 0.97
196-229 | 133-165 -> 1.07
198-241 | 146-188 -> 1.03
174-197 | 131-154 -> 1.09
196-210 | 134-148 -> 1.03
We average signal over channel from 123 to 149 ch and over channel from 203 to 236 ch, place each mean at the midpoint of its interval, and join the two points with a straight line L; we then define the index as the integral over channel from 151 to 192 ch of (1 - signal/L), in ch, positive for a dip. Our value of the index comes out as -1.24 ch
